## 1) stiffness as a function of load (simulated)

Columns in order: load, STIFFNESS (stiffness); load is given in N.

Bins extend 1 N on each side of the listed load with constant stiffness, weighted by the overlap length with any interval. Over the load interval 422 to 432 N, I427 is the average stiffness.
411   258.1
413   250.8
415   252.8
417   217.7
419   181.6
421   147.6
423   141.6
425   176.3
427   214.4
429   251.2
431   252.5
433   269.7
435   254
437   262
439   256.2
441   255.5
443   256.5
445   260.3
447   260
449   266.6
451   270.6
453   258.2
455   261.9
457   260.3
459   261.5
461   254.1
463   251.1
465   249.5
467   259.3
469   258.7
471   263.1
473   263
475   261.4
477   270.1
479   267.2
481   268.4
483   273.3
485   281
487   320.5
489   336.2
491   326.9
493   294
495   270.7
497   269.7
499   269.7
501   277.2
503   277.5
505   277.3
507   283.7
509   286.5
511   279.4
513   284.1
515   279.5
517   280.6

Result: 207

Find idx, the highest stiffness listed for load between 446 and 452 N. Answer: 270.6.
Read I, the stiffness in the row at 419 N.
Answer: 181.6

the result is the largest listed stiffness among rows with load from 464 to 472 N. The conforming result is 263.1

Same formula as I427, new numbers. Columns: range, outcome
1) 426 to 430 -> 233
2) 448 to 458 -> 264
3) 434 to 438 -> 258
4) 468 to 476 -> 262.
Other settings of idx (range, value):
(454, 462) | 261.9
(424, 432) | 252.5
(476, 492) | 336.2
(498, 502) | 277.2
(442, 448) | 260.3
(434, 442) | 262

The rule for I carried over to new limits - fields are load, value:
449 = 266.6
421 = 147.6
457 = 260.3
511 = 279.4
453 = 258.2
